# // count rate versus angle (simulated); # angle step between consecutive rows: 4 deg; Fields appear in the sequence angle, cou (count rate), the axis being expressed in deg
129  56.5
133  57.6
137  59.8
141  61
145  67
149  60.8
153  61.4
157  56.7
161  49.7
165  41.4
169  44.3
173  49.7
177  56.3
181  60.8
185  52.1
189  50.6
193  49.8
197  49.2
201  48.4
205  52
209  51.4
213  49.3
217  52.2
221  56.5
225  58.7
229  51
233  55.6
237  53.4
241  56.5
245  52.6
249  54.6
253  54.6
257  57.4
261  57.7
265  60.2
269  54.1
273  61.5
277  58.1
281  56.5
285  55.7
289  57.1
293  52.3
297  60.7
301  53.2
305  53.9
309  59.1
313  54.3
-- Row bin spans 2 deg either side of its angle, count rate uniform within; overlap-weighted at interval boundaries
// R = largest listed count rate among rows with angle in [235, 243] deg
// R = 56.5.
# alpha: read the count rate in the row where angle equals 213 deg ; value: 49.3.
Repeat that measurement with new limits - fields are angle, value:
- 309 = 59.1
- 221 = 56.5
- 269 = 54.1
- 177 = 56.3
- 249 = 54.6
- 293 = 52.3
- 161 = 49.7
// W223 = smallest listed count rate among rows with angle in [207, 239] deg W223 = 49.3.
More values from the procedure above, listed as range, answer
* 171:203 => 48.4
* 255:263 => 57.4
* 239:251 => 52.6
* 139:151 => 60.8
